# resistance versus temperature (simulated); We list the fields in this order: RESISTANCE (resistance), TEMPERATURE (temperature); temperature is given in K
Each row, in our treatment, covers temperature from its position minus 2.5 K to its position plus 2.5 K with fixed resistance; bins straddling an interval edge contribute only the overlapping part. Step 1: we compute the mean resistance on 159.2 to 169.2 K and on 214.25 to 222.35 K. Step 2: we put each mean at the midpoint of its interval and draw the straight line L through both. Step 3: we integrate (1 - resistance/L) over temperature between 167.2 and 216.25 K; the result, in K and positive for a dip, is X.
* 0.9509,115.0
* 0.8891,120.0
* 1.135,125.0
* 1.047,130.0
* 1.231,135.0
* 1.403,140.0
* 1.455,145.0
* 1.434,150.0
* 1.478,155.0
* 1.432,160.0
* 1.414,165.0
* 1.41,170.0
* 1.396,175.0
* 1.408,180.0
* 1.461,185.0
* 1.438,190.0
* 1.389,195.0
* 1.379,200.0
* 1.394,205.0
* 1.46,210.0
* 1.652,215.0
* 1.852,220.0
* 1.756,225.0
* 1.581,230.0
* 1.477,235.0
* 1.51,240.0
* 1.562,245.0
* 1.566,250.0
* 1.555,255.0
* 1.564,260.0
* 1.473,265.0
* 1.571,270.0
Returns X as 5.0 K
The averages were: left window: 1.42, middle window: 1.43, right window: 1.77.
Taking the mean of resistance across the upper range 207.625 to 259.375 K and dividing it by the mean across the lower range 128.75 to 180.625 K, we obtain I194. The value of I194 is 1.16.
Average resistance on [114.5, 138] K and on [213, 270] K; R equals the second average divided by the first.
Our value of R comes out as 1.49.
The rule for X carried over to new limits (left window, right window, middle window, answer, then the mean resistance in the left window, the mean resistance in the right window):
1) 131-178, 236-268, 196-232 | -2.2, 1.39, 1.54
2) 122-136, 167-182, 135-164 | -4.1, 1.12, 1.4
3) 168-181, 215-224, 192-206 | 1.9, 1.4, 1.78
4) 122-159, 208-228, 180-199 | 1.5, 1.31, 1.68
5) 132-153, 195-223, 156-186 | 0.5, 1.38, 1.54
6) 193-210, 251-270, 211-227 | -3.2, 1.4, 1.54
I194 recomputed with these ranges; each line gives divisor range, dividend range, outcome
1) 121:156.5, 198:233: 1.23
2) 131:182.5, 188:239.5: 1.10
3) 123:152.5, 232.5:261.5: 1.20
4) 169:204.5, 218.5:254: 1.14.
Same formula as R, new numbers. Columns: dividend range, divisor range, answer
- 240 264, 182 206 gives 1.10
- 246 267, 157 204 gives 1.09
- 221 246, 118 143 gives 1.38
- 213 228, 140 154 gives 1.22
